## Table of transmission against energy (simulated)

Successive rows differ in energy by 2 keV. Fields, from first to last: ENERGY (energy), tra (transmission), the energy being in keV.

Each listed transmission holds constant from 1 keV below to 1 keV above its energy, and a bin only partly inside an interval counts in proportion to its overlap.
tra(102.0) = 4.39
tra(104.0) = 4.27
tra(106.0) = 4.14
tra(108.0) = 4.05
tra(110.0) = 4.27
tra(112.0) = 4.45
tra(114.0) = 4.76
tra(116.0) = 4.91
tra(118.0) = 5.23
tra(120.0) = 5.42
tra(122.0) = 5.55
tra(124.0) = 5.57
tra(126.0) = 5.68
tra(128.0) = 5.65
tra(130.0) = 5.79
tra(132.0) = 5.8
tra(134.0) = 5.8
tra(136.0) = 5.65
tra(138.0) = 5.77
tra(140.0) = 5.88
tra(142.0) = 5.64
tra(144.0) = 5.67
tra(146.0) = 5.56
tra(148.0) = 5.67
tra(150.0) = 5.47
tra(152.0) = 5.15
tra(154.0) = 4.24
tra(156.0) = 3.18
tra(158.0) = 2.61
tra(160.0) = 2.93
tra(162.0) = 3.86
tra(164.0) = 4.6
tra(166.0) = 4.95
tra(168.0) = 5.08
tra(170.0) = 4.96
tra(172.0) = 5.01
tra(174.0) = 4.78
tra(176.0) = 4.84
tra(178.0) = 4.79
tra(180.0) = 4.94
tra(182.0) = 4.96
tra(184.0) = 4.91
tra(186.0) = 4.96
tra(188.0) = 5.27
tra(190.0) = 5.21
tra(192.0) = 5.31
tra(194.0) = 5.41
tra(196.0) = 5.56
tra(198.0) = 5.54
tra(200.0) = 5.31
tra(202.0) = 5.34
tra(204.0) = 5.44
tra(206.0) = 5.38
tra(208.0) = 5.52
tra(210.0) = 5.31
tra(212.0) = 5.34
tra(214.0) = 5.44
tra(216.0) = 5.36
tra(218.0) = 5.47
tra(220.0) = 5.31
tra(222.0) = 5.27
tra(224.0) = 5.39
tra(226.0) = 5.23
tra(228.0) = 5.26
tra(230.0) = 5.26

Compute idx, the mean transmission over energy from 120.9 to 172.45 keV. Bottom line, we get 5.07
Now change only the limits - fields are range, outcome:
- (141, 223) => 5.01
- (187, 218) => 5.39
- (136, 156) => 5.35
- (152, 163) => 3.53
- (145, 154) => 5.33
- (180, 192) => 5.07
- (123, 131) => 5.67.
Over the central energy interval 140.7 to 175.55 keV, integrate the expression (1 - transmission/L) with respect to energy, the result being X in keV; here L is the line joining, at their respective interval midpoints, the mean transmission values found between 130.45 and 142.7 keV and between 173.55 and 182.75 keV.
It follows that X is 4.06 keV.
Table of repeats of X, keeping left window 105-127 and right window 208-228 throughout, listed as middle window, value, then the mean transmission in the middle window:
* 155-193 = 4.27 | 4.59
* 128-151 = -3.15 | 5.7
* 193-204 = -0.35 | 5.43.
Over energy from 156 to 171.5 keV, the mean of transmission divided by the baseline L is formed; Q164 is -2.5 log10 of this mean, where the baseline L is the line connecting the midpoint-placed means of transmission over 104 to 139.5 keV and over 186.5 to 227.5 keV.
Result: 0.27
